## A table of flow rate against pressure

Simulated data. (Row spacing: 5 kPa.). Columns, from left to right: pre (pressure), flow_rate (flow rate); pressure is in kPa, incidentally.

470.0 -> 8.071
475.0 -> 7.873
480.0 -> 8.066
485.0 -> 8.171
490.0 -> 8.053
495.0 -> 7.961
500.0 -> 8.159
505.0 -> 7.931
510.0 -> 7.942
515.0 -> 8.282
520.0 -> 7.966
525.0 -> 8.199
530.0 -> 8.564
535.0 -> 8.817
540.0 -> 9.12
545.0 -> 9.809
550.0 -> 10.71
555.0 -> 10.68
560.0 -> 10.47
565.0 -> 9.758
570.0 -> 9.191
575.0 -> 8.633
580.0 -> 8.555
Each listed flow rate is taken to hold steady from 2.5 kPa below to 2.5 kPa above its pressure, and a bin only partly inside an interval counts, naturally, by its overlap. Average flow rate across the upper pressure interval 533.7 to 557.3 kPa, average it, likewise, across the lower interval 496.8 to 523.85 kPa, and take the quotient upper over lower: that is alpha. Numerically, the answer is 1.22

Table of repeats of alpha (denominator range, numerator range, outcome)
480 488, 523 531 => 1.03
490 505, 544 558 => 1.30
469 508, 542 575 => 1.24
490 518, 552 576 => 1.22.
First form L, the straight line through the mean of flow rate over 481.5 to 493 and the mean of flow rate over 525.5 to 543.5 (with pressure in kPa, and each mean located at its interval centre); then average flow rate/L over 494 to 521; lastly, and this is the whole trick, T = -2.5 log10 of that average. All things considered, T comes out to 0.05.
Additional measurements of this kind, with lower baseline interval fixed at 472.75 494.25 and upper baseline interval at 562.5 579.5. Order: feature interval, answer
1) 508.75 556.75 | -0.043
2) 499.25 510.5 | 0.040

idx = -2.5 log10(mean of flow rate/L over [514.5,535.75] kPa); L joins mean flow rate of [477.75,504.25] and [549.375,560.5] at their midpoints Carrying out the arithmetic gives 0.13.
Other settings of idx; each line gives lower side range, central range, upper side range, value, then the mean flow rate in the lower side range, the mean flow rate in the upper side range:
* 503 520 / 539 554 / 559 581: -0.14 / 8.04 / 9.3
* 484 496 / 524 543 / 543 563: 0.11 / 8.06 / 10.4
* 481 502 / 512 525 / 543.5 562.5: 0.13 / 8.08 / 10.4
